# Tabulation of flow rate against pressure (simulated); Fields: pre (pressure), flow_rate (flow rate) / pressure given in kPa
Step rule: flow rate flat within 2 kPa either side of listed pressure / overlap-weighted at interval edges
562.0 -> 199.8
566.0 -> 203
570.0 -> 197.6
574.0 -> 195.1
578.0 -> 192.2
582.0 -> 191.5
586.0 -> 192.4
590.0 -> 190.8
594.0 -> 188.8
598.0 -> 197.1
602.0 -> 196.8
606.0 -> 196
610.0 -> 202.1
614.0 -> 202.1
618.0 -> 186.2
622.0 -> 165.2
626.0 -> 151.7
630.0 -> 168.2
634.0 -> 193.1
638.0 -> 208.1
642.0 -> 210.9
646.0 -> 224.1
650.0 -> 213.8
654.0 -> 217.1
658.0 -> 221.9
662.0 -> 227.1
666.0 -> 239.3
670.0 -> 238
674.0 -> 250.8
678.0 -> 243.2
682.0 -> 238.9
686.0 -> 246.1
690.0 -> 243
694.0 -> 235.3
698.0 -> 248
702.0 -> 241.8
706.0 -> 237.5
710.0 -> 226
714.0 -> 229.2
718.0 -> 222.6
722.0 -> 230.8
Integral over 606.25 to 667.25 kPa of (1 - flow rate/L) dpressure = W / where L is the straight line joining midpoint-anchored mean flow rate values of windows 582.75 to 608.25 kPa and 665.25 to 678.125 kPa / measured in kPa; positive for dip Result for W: 5.3 kPa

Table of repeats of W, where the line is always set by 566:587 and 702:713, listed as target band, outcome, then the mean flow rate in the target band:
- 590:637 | 4.26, 187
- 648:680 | -1.56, 231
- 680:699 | -1.16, 242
